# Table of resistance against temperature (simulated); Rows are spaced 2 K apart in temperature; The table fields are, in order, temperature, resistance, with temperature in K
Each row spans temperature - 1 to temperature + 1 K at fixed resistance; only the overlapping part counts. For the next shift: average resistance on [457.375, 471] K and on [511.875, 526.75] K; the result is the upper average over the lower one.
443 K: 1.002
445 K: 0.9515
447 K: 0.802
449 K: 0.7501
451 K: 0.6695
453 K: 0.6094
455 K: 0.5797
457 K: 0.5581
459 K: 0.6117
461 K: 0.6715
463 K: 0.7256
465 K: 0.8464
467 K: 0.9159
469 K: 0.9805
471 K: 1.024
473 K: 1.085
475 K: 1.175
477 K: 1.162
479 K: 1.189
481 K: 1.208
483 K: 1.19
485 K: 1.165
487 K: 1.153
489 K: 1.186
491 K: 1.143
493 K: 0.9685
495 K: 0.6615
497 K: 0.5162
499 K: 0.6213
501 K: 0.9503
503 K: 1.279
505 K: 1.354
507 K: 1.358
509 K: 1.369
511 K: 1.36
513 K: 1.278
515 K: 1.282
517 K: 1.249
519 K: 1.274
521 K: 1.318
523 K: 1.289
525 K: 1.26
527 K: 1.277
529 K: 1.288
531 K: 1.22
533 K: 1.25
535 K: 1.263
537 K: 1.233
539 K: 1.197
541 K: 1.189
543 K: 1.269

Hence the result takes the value 1.60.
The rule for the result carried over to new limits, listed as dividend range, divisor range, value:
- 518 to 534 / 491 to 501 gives 1.67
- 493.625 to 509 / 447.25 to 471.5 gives 1.33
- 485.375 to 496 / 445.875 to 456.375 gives 1.51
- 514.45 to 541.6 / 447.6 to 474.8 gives 1.60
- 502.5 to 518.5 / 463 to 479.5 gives 1.29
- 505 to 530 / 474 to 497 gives 1.20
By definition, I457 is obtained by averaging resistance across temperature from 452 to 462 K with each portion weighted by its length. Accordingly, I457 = 0.606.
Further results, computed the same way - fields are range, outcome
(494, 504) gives 0.806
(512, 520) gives 1.27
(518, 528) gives 1.28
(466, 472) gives 0.973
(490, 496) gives 0.924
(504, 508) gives 1.36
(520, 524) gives 1.3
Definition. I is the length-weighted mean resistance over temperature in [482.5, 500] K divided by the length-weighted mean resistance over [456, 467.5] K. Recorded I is 1.3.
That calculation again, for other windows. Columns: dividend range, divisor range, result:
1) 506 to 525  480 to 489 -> 1.11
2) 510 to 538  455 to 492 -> 1.29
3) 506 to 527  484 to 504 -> 1.35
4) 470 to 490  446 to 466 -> 1.69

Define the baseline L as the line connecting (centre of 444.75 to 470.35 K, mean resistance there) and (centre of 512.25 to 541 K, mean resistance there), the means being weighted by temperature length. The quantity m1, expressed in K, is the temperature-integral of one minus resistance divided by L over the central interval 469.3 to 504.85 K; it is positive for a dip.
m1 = -3.5 K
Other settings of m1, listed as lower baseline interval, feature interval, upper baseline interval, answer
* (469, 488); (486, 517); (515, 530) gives 2.9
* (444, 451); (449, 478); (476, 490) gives 4.8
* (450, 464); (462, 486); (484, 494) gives -4.3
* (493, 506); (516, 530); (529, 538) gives -1.7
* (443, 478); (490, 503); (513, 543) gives 2.6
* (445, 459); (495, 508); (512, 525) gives 1.7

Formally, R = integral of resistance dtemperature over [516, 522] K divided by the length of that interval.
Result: 1.28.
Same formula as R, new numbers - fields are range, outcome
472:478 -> 1.14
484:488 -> 1.16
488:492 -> 1.16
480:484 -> 1.2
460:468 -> 0.79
